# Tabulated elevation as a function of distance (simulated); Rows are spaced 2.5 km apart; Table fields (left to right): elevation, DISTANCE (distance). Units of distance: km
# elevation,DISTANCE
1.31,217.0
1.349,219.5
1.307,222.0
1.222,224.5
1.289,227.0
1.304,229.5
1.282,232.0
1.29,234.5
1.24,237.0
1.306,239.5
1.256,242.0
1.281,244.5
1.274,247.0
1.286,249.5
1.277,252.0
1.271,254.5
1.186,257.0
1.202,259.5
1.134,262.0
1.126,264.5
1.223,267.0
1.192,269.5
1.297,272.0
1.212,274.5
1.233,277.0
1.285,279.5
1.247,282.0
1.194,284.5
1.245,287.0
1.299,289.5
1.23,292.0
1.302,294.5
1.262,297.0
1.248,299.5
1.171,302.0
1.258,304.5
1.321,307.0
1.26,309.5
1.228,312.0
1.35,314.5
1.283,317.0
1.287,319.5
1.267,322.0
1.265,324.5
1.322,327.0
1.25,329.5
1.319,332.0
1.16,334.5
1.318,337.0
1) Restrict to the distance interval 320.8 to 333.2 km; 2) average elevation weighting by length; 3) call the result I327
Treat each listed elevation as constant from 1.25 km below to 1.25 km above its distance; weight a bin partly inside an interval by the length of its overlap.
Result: 1.28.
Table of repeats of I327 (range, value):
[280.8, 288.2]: 1.23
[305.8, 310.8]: 1.29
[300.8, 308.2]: 1.25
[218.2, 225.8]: 1.29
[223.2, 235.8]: 1.28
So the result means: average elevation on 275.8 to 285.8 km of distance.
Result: 1.24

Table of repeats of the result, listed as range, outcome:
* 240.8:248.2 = 1.27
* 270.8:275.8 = 1.25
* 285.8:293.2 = 1.26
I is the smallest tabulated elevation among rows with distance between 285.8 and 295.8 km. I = 1.23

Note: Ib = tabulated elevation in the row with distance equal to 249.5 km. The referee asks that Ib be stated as 1.286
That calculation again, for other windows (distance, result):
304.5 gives 1.258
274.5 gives 1.212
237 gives 1.24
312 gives 1.228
